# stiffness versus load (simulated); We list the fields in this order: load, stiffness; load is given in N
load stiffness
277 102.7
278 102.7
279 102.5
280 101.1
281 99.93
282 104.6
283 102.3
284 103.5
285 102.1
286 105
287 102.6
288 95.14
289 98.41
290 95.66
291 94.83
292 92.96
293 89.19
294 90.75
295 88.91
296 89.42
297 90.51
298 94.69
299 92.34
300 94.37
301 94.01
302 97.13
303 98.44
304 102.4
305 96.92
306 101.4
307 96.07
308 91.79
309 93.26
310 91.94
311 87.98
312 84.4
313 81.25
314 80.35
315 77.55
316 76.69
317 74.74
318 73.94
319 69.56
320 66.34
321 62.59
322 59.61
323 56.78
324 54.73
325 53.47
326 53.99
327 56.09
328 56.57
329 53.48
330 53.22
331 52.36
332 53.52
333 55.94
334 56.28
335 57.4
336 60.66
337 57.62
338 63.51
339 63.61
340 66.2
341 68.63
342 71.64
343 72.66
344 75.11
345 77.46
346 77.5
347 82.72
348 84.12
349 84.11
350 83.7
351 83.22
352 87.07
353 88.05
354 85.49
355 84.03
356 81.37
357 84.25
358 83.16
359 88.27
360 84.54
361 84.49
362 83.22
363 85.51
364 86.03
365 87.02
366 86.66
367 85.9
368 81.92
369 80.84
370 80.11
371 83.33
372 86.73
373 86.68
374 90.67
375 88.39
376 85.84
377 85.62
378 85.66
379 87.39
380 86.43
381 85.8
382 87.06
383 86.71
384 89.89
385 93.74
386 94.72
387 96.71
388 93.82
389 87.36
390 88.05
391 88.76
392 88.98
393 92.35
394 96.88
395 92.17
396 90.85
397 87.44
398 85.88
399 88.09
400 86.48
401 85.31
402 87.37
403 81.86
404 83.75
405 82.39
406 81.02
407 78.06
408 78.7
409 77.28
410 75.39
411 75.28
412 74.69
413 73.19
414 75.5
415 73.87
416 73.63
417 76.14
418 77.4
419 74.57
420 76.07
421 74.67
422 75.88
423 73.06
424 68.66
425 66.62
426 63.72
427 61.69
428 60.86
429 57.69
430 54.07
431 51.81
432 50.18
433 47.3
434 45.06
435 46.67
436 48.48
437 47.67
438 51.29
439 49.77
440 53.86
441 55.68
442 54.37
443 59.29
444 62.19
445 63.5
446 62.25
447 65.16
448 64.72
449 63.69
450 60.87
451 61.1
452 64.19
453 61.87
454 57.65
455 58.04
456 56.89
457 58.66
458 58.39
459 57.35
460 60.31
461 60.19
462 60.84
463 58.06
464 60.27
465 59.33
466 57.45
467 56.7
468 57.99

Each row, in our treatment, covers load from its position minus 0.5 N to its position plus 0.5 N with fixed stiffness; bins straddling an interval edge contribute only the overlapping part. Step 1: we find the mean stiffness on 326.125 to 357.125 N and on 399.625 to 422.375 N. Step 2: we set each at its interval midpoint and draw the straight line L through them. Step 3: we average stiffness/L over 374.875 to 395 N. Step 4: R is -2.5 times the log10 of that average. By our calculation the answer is -0.19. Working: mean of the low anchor 69.9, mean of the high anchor 78.2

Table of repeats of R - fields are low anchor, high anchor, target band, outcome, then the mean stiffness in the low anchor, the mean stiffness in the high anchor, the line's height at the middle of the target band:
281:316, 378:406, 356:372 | 0.073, 94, 88.6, 90.2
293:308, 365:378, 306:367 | 0.206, 94.5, 85.3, 89.9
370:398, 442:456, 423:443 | 0.234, 89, 61.4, 68.2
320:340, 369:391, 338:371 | -0.124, 57.4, 88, 72.4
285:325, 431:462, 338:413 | -0.176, 86.6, 56.9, 71.8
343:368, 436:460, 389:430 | -0.139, 83.6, 58.5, 68.9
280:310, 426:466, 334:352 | 0.161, 96.5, 57.3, 84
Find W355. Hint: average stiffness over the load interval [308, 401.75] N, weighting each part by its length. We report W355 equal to 78.9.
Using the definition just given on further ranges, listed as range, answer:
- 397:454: 67.4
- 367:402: 88.1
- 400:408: 82.8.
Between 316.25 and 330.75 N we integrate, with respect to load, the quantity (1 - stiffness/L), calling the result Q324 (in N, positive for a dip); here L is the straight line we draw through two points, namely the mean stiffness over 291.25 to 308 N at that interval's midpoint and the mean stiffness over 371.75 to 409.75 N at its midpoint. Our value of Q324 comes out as 5.0 N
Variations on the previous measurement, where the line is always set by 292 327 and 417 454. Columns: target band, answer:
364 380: -3.1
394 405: -3.3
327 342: 3.7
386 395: -3.1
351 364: -1.9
